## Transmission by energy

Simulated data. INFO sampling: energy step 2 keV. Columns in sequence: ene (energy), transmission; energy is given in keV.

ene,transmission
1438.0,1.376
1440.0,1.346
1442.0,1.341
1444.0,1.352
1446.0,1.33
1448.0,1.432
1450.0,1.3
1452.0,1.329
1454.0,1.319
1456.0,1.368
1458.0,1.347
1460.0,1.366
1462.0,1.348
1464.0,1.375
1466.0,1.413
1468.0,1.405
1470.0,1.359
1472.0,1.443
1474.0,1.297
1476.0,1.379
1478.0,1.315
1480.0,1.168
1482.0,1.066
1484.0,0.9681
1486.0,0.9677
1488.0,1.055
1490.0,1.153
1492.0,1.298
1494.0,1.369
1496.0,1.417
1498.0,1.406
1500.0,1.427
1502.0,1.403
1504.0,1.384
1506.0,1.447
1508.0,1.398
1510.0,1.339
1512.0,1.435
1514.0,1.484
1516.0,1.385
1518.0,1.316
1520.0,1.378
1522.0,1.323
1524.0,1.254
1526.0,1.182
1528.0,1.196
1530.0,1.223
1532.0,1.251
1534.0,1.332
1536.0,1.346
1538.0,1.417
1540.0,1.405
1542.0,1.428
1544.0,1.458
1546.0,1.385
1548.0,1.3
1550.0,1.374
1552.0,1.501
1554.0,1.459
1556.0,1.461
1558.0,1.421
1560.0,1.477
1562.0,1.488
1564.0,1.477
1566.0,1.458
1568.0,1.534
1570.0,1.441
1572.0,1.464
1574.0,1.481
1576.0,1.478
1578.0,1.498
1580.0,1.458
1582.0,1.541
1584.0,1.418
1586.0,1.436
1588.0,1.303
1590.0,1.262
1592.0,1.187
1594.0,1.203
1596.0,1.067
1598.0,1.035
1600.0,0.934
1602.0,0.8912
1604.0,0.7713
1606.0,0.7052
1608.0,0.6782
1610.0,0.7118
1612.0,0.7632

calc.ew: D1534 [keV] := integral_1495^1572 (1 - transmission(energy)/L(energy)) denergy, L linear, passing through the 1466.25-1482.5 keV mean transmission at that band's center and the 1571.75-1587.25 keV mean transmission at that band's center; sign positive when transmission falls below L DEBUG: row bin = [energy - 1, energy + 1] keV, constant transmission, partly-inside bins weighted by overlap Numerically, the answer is 0.6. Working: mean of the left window 1.32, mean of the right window 1.47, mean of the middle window 1.39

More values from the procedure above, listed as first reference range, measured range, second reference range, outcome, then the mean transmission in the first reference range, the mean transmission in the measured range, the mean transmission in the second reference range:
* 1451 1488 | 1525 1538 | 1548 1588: 1.18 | 1.28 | 1.27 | 1.46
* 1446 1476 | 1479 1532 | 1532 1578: 4.23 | 1.36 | 1.29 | 1.43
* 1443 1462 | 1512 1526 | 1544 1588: 0.59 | 1.35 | 1.35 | 1.45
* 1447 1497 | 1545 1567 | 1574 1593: -0.99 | 1.29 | 1.44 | 1.4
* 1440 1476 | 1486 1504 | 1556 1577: 1.27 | 1.36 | 1.3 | 1.47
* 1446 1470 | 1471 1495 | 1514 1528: 2.42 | 1.36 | 1.21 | 1.31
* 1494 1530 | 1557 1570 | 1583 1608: -3.10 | 1.36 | 1.47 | 1.08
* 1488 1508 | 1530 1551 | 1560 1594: 0.46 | 1.35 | 1.36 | 1.43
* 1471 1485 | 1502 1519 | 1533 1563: -1.04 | 1.23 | 1.4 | 1.42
